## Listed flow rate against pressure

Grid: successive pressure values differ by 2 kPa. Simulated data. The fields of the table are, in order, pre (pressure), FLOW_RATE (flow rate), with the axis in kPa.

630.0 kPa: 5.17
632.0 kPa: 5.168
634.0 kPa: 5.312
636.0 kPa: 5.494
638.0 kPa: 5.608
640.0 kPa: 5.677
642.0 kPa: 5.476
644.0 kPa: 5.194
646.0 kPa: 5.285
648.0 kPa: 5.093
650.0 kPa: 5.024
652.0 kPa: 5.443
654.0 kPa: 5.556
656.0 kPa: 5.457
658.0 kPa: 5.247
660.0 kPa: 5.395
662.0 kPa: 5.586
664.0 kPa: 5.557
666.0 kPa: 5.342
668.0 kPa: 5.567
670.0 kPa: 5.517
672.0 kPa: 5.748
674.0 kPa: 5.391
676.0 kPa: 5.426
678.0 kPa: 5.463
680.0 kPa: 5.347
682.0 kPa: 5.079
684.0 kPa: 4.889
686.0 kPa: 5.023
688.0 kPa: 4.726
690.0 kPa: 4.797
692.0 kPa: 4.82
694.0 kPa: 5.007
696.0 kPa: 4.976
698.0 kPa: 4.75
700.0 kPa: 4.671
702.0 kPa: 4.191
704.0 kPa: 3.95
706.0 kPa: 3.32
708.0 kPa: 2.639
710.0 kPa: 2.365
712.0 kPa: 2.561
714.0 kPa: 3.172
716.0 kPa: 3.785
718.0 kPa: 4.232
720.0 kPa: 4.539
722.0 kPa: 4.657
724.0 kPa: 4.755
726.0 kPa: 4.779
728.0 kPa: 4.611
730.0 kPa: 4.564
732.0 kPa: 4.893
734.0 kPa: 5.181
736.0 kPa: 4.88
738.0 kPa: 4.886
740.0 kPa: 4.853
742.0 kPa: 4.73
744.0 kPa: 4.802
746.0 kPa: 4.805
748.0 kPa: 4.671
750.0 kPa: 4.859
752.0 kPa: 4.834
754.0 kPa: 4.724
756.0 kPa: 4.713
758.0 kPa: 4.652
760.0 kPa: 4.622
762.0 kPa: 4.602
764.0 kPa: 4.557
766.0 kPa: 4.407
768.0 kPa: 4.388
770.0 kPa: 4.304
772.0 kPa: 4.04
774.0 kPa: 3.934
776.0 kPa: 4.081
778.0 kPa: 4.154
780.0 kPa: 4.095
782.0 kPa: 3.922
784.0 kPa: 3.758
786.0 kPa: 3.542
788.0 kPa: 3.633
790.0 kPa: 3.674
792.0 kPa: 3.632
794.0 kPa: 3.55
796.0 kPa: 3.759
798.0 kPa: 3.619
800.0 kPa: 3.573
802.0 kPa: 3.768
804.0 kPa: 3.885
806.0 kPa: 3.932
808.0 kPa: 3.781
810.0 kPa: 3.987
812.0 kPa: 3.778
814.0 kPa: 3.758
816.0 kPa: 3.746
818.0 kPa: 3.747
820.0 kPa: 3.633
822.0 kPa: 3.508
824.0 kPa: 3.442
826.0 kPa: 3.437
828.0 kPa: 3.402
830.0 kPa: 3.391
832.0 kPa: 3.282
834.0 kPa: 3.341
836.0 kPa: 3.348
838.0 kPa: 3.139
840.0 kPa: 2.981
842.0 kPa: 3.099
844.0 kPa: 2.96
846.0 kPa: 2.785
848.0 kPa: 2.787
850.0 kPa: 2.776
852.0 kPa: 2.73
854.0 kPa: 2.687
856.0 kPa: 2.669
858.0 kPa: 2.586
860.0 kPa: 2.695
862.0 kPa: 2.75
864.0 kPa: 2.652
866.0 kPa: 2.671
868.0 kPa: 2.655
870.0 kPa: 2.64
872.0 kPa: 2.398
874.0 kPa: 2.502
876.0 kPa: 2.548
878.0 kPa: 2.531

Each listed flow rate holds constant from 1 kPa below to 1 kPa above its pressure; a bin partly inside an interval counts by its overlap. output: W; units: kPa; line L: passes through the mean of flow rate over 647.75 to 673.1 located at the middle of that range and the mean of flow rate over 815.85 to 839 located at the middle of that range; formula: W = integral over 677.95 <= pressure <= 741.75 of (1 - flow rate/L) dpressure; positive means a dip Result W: 5.3 kPa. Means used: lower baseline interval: 5.44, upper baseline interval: 3.44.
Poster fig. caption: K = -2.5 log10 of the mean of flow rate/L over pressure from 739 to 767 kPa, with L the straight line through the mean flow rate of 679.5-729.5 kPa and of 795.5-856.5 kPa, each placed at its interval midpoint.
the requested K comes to -0.194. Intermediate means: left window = 4.3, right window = 3.38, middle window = 4.7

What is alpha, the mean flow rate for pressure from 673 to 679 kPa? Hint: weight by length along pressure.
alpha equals 5.43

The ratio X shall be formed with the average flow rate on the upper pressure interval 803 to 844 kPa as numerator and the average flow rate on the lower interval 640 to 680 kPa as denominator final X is 0.6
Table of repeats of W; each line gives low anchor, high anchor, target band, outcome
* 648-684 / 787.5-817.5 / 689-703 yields 0.8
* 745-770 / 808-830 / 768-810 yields 2.8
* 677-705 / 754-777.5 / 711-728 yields 2.1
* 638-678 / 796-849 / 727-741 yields -1.0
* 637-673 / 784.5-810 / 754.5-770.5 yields -1.6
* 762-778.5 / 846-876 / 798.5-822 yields -1.4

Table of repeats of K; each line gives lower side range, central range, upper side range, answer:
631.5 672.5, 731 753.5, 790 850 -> -0.11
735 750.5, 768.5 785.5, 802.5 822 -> 0.07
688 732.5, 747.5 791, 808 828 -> -0.10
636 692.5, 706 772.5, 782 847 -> 0.00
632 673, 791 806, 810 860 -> -0.01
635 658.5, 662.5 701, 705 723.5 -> -0.17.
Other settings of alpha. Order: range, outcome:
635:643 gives 5.56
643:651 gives 5.15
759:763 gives 4.61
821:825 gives 3.48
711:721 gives 3.66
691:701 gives 4.84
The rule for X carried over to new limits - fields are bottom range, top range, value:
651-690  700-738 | 0.77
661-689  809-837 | 0.67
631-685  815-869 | 0.57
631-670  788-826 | 0.69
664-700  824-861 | 0.58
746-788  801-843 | 0.82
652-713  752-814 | 0.84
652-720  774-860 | 0.73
